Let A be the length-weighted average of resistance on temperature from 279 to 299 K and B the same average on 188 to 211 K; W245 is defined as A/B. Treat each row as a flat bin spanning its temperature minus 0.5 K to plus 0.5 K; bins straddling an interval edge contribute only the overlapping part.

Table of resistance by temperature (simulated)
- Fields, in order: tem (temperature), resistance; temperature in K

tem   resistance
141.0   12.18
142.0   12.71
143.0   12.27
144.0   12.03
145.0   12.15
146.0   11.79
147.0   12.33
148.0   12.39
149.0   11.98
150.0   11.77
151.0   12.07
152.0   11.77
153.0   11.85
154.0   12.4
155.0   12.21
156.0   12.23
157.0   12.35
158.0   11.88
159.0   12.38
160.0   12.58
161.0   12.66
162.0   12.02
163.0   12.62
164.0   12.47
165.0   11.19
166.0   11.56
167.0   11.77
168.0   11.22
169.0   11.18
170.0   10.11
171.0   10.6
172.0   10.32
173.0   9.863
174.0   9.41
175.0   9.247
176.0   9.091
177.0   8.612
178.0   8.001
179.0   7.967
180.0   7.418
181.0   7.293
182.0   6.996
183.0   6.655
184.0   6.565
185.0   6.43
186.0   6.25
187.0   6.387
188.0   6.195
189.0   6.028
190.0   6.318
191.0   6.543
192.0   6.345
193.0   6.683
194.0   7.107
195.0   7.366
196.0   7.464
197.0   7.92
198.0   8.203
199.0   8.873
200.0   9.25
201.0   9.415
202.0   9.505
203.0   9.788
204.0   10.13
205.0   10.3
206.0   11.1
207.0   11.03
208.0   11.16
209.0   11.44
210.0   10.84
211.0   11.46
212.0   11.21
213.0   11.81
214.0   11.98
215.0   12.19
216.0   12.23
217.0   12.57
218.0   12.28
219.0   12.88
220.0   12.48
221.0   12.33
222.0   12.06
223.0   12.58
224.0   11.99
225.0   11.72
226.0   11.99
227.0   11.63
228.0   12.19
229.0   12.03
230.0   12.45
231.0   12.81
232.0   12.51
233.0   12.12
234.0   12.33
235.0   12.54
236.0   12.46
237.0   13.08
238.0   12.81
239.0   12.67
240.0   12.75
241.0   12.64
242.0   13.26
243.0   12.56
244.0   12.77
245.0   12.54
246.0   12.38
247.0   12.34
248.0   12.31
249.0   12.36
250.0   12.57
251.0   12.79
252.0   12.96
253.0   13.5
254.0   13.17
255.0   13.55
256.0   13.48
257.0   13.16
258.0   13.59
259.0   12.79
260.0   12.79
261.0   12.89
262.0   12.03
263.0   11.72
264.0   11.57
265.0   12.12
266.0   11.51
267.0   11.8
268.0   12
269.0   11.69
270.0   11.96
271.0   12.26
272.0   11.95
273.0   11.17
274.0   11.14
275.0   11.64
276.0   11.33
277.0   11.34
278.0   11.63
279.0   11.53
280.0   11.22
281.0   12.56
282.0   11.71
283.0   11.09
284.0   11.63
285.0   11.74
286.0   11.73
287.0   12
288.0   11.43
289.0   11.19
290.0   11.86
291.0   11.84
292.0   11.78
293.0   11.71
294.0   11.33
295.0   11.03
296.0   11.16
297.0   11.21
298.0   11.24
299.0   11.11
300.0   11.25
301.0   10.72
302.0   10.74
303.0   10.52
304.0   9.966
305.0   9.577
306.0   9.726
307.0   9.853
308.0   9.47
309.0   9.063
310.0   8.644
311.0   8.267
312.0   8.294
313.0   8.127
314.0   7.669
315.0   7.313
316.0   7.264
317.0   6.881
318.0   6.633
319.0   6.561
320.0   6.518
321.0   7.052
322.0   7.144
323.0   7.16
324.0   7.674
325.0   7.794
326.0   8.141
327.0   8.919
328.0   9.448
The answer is 1.3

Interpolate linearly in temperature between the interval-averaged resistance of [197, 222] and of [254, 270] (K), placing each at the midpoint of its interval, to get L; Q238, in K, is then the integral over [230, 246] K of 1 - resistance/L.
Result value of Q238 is -1.2 K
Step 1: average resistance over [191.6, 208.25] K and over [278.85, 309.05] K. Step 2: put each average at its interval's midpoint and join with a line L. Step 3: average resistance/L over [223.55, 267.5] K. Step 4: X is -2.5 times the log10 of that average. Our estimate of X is -0.25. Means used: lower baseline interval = 8.9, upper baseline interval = 11.1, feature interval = 12.5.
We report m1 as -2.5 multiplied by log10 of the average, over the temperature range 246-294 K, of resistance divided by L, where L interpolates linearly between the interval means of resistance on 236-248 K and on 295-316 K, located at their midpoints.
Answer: -0.07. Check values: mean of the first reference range 12.7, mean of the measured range 12.1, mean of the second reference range 9.67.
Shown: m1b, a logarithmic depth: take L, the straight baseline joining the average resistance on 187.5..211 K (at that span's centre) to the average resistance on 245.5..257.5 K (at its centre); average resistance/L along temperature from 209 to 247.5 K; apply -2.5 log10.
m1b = -0.12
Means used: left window 8.71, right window 12.9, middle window 12.3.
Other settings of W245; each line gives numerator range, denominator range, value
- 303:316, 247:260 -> 0.68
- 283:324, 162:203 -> 1.13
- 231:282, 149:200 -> 1.30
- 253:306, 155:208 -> 1.26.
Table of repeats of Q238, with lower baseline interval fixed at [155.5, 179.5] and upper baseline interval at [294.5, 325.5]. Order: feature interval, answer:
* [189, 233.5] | -1.33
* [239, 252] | -3.75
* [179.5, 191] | 4.38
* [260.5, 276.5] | -3.93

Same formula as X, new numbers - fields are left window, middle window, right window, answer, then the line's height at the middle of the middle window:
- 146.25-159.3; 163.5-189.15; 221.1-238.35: 0.35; 12.2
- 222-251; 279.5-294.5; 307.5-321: -0.24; 9.38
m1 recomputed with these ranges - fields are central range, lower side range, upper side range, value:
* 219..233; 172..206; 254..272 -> -0.20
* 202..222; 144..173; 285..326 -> -0.05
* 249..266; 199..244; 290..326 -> -0.19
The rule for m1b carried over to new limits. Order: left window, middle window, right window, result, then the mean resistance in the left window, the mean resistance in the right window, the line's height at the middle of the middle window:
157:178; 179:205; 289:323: 0.380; 11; 9.43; 10.7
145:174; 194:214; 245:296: 0.198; 11.7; 12.1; 11.9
